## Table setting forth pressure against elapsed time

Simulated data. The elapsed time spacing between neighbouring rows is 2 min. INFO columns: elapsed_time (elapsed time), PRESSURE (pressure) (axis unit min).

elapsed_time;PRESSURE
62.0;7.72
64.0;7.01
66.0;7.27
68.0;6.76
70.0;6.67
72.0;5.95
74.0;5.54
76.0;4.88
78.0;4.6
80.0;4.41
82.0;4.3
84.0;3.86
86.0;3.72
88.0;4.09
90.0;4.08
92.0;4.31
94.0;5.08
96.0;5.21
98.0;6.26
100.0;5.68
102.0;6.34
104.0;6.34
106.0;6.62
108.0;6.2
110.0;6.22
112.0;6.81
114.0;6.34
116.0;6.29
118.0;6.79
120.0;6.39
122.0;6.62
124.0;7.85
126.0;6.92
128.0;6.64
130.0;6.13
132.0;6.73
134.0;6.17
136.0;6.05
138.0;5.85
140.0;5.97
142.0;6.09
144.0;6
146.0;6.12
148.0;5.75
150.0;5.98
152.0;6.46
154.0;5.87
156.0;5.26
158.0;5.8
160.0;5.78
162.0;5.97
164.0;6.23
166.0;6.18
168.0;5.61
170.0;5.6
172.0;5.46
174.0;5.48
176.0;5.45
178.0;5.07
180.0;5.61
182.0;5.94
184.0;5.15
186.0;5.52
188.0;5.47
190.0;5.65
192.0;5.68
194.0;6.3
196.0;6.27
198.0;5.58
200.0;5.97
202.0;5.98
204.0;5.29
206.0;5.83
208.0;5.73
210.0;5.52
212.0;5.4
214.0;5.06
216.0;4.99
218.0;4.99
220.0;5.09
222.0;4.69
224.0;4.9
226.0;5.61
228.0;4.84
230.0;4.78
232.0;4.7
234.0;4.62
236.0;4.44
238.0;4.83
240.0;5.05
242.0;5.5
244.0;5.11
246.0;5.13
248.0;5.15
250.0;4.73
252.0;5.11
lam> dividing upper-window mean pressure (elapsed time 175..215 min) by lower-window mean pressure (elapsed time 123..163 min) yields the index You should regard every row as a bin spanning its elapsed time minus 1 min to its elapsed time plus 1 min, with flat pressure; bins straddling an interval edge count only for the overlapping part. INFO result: 0.9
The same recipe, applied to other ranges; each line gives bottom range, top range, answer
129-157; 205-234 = 0.85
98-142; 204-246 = 0.79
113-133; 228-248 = 0.74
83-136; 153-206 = 0.96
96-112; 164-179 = 0.90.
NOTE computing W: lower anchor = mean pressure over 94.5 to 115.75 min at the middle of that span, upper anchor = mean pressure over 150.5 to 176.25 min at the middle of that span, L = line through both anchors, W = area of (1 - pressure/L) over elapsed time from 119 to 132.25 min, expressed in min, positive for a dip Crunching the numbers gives -1.6 min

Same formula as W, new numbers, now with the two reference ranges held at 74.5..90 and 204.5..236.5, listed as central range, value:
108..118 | -4.38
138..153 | -4.45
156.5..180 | -4.39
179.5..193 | -1.88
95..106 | -4.06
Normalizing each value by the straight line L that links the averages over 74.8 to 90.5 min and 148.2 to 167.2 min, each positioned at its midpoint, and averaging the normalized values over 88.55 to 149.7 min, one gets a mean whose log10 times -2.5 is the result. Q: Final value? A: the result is -0.20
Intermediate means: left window 4.26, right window 5.94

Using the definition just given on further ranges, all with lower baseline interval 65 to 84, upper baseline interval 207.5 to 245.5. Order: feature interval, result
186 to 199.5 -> -0.13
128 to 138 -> -0.18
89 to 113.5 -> -0.07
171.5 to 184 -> -0.06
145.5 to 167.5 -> -0.13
